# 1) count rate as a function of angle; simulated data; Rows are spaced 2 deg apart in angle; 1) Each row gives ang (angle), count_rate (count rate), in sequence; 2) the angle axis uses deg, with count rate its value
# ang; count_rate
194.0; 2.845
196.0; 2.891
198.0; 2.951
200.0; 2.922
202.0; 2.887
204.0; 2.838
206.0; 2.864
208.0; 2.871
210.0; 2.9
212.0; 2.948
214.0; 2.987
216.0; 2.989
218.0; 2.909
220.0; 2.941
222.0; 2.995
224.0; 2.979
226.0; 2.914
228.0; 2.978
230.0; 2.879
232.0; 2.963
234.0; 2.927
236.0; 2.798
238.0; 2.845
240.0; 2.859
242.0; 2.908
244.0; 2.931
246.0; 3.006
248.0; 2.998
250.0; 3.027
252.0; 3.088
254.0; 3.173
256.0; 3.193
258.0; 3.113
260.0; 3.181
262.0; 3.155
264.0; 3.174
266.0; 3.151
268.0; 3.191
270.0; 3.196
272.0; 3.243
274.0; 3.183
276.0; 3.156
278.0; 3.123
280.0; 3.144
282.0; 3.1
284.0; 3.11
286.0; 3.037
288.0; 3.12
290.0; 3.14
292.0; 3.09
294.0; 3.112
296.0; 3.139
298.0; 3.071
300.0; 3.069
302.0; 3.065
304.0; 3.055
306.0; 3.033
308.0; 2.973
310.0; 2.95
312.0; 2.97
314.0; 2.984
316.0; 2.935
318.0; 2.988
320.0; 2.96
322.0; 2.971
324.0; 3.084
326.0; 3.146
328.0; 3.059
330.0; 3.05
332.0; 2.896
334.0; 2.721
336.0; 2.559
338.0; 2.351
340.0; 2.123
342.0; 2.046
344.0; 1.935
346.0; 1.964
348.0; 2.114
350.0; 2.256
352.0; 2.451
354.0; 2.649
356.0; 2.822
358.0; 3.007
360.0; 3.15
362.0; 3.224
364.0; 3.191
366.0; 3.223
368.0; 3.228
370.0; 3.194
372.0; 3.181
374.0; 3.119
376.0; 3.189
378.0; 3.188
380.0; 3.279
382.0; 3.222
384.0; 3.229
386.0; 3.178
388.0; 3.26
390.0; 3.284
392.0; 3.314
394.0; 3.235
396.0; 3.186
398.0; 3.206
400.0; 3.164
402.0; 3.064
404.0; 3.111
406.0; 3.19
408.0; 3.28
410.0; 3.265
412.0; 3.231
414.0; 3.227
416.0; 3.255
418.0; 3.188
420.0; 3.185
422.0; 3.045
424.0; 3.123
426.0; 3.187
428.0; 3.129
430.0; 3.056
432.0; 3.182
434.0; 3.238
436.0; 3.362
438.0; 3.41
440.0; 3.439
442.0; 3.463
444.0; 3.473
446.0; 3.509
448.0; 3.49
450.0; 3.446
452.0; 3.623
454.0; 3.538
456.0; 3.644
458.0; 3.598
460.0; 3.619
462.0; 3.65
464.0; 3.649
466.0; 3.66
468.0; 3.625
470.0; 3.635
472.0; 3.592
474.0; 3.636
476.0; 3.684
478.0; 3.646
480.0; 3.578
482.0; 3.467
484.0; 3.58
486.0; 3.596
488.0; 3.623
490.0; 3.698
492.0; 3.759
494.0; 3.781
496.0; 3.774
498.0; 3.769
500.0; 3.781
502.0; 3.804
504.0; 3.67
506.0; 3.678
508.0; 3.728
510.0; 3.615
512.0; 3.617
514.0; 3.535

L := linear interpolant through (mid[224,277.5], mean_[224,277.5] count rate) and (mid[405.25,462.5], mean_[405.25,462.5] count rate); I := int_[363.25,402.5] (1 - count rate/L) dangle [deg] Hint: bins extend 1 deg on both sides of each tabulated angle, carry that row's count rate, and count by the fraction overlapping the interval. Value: 0.6 deg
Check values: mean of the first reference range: 3.05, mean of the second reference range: 3.34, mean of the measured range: 3.21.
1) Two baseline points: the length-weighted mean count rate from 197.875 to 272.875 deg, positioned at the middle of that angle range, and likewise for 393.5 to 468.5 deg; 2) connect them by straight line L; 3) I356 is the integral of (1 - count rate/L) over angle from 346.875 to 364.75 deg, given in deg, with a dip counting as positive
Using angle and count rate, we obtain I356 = 2.6 deg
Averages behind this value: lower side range 3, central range 2.75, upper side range 3.34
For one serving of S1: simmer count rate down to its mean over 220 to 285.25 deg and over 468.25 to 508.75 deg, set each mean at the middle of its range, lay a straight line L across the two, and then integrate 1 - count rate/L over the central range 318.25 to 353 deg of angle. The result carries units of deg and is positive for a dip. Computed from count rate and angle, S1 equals 7.3 deg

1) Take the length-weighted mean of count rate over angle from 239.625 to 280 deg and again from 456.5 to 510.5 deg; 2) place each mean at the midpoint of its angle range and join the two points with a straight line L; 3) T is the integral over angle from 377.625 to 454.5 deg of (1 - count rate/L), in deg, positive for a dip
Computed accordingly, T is 5.0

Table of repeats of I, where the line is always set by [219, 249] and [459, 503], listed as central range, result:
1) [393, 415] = 1.5 deg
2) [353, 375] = 1.5 deg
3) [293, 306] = 0.2 deg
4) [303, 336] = 2.2 deg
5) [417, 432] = 1.6 deg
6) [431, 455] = 0.8 deg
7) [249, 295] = -1.5 deg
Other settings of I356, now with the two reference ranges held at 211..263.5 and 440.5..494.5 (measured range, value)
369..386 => 0.8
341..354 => 4.4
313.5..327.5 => 0.9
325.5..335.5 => 0.9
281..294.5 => 0.1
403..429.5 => 2.1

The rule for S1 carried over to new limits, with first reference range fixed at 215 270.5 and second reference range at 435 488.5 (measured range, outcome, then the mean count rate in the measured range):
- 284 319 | 1.29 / 3.04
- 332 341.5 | 2.29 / 2.47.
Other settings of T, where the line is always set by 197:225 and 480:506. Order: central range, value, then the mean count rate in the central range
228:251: 0.6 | 2.92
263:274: -0.4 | 3.19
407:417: 0.6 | 3.25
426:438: 1.1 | 3.21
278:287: 0.1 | 3.1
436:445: 0.3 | 3.44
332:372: 7.8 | 2.66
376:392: 0.7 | 3.24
